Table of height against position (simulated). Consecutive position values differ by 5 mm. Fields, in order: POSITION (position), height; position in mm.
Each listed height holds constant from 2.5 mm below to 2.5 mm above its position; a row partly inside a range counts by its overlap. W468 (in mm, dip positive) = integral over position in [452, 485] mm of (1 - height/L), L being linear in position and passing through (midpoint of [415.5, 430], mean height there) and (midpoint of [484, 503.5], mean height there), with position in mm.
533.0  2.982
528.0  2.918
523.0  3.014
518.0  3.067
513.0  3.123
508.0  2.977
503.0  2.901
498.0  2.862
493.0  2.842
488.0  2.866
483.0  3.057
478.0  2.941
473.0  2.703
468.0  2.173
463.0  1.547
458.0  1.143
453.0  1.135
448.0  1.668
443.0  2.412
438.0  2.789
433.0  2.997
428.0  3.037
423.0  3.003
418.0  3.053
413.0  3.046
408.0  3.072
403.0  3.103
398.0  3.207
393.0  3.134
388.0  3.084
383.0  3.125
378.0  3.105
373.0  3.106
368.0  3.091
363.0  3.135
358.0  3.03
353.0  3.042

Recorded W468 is 9.0 mm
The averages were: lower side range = 3.03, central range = 2.13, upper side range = 2.88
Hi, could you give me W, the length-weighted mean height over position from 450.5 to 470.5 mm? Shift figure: 1.5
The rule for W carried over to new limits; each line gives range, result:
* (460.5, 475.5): 2.14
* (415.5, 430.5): 3.03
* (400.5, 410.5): 3.09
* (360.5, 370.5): 3.11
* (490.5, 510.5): 2.9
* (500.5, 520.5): 3.02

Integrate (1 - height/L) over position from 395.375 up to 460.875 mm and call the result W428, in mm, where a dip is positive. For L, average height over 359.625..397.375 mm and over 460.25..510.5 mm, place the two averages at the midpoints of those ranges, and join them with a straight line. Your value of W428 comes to 7.7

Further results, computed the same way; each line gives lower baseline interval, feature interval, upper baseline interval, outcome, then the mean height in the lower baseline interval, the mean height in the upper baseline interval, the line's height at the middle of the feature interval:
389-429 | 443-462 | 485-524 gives 9.7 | 3.08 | 2.96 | 3.03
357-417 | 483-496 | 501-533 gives 0.6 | 3.1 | 3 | 3.02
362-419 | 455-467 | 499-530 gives 6.3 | 3.11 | 2.99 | 3.04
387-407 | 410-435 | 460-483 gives -1.3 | 3.13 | 2.39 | 2.88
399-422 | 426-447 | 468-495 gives 1.8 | 3.07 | 2.82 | 2.98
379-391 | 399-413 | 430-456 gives -1.6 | 3.11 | 2.2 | 2.78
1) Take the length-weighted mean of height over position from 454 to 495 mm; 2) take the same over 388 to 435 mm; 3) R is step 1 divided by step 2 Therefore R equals 0.8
